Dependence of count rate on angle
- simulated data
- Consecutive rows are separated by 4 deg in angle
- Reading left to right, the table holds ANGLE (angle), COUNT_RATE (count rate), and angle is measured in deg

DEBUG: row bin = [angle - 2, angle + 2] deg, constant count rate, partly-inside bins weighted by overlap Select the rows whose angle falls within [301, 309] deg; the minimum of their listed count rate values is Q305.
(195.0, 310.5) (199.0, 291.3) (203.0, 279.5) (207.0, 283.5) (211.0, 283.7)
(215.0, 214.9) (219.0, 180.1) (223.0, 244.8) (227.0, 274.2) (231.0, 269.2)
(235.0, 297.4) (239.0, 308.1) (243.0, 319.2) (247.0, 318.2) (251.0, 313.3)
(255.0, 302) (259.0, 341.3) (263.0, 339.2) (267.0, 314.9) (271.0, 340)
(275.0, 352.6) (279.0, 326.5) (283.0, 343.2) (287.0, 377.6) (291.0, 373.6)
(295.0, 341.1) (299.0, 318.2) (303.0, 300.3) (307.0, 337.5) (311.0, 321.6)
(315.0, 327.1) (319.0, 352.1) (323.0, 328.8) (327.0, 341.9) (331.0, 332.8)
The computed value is 300.3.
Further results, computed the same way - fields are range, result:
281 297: 341.1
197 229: 180.1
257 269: 314.9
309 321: 321.6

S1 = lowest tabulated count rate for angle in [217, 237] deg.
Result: 180.1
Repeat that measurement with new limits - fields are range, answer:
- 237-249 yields 308.1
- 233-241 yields 297.4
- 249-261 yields 302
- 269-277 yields 340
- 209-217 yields 214.9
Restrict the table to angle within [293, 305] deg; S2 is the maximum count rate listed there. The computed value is 341.1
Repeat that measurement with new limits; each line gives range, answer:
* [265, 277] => 352.6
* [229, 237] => 297.4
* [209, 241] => 308.1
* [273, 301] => 377.6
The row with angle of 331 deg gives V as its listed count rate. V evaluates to 332.8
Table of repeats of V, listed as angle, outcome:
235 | 297.4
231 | 269.2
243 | 319.2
